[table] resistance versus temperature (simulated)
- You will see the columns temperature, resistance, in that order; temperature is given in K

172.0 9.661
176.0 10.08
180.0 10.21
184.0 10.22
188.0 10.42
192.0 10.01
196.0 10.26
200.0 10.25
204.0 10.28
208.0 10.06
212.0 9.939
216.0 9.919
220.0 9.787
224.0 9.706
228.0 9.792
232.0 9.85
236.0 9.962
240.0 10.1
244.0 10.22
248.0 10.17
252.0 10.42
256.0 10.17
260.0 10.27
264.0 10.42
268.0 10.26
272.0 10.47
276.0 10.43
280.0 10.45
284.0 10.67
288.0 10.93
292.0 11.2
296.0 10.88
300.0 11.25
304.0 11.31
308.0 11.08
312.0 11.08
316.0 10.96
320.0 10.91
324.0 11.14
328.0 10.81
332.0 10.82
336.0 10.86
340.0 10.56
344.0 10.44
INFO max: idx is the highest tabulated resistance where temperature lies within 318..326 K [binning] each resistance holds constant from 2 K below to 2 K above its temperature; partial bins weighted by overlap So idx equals 11.14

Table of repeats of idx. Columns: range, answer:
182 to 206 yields 10.42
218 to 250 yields 10.22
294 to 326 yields 11.31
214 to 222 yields 9.919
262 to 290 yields 10.93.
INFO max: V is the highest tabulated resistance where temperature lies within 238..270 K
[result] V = 10.42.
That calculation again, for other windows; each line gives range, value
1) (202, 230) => 10.28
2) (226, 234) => 9.85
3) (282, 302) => 11.25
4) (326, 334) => 10.82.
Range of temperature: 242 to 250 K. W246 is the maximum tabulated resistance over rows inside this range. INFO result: 10.22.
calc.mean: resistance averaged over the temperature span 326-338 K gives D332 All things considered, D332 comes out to 10.8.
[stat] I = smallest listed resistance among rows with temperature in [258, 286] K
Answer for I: 10.26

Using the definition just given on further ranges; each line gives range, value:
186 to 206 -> 10.01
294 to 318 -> 10.88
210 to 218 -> 9.919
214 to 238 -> 9.706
